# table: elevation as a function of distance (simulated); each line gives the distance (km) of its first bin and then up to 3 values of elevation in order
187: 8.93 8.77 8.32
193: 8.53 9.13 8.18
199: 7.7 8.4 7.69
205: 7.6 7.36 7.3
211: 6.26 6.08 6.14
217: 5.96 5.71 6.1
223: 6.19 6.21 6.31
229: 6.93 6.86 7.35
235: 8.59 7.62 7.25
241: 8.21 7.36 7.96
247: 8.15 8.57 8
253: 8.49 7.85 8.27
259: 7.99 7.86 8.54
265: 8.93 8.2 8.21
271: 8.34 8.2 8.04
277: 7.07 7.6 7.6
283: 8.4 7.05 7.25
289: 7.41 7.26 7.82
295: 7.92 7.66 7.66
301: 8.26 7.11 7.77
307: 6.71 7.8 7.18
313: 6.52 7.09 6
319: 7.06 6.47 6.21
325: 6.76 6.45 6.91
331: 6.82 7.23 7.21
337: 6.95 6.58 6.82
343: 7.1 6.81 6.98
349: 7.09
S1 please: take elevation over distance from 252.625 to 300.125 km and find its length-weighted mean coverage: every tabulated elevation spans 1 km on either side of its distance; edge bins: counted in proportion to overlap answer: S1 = 7.89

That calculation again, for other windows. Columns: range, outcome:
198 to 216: 7.17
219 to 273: 7.68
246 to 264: 8.19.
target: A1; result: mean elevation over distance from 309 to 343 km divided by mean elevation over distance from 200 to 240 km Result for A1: 0.99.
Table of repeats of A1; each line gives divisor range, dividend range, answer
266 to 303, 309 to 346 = 0.88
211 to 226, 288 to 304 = 1.26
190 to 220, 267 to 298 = 1.05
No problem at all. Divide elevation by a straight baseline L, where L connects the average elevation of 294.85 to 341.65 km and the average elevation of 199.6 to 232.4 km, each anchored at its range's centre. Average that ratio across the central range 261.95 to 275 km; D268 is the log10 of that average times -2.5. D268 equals -0.21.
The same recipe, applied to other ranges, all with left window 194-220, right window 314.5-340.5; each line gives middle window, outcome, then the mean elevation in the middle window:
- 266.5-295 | -0.12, 7.74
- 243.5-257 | -0.16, 8.15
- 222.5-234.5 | 0.06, 6.74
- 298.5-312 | -0.10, 7.49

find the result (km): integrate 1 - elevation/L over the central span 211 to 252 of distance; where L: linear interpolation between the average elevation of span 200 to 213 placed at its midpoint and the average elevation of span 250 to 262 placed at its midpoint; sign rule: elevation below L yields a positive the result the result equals 3.5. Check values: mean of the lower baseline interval 7.33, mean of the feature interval 7.06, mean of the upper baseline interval 8.08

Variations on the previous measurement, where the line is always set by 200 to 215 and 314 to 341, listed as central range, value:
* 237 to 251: -1.71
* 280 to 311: -3.18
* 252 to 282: -4.81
